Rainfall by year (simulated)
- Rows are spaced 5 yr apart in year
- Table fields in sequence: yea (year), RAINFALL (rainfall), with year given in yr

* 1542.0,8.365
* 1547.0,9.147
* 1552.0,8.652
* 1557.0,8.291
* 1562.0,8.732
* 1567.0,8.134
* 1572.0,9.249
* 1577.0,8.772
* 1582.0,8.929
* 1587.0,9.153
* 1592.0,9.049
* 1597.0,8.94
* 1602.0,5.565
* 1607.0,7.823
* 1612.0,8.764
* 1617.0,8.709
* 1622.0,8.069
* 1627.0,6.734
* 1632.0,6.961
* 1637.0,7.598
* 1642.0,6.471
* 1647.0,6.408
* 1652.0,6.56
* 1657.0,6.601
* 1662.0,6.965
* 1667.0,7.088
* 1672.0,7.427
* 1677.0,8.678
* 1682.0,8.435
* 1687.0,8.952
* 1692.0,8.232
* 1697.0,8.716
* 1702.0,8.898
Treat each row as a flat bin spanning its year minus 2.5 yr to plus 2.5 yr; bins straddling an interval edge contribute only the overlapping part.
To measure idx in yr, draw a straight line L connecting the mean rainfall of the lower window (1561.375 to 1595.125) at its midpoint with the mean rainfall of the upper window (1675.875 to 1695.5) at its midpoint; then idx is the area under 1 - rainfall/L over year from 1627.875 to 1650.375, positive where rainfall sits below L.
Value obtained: 4.8 yr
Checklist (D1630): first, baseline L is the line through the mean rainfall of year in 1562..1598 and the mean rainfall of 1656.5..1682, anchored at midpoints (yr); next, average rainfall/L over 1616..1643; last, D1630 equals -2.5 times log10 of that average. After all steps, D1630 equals 0.10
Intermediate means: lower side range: 8.88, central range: 7.41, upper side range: 7.52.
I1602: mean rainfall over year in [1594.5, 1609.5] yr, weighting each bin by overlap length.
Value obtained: 7.44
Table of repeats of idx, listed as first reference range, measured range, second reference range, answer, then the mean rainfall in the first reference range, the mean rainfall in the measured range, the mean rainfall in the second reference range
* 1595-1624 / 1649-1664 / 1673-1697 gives 2.92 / 7.96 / 6.69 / 8.52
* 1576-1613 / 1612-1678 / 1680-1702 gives 9.41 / 8.34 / 7.28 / 8.62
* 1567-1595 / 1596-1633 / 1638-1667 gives 0.98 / 8.95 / 7.67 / 6.69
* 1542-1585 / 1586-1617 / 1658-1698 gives 0.98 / 8.72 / 8.21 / 7.98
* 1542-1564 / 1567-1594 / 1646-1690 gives -1.80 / 8.67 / 8.95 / 7.5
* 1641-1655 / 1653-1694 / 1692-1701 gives -0.70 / 6.48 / 7.75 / 8.61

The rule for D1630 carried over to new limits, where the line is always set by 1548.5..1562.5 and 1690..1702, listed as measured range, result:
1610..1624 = 0.01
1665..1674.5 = 0.18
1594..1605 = 0.17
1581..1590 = -0.06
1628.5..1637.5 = 0.20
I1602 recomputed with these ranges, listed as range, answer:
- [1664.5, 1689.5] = 8.12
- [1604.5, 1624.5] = 8.34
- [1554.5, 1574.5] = 8.6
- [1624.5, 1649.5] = 6.83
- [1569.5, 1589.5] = 9.03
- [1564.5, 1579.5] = 8.72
